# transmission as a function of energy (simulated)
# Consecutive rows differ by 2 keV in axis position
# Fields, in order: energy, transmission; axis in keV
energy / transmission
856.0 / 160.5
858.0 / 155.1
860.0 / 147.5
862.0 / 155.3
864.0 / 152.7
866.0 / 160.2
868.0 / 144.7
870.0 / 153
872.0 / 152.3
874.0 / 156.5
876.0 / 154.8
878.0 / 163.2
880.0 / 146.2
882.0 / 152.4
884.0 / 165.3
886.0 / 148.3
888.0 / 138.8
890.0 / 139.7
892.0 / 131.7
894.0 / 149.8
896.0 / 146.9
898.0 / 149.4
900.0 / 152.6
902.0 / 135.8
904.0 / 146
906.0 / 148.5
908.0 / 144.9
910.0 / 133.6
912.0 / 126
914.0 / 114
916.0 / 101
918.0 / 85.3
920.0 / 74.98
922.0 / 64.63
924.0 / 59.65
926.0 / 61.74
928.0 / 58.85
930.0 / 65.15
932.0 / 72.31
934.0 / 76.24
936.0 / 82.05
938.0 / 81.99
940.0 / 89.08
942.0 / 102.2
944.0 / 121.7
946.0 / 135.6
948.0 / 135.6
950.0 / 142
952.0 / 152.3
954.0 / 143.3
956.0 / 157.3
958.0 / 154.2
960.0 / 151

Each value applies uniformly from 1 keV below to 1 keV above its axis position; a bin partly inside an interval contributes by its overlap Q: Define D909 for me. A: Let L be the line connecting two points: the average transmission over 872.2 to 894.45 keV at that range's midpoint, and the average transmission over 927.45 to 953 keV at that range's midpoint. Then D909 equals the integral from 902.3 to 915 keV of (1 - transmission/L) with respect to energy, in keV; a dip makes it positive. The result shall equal -0.7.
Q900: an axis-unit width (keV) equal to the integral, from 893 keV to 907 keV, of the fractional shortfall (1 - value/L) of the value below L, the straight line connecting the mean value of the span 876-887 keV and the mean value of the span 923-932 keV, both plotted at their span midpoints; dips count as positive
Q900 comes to -3.5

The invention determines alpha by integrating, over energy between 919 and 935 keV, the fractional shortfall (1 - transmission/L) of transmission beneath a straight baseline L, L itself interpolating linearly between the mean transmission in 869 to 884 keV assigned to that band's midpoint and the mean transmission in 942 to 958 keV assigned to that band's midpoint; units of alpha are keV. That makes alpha 8.6 keV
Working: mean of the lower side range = 155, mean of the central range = 66.7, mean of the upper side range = 140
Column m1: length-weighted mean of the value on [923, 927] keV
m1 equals 60.7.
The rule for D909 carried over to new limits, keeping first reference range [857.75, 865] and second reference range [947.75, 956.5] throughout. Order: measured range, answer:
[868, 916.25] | 1.91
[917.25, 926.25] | 4.79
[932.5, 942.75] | 4.32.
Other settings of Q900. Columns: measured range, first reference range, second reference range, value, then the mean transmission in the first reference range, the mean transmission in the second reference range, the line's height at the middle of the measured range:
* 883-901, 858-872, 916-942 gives -4.1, 152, 74.9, 120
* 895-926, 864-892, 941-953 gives 5.6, 151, 132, 142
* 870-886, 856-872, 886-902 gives -0.7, 153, 144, 149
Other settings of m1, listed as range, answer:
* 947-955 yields 143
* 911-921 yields 100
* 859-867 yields 154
